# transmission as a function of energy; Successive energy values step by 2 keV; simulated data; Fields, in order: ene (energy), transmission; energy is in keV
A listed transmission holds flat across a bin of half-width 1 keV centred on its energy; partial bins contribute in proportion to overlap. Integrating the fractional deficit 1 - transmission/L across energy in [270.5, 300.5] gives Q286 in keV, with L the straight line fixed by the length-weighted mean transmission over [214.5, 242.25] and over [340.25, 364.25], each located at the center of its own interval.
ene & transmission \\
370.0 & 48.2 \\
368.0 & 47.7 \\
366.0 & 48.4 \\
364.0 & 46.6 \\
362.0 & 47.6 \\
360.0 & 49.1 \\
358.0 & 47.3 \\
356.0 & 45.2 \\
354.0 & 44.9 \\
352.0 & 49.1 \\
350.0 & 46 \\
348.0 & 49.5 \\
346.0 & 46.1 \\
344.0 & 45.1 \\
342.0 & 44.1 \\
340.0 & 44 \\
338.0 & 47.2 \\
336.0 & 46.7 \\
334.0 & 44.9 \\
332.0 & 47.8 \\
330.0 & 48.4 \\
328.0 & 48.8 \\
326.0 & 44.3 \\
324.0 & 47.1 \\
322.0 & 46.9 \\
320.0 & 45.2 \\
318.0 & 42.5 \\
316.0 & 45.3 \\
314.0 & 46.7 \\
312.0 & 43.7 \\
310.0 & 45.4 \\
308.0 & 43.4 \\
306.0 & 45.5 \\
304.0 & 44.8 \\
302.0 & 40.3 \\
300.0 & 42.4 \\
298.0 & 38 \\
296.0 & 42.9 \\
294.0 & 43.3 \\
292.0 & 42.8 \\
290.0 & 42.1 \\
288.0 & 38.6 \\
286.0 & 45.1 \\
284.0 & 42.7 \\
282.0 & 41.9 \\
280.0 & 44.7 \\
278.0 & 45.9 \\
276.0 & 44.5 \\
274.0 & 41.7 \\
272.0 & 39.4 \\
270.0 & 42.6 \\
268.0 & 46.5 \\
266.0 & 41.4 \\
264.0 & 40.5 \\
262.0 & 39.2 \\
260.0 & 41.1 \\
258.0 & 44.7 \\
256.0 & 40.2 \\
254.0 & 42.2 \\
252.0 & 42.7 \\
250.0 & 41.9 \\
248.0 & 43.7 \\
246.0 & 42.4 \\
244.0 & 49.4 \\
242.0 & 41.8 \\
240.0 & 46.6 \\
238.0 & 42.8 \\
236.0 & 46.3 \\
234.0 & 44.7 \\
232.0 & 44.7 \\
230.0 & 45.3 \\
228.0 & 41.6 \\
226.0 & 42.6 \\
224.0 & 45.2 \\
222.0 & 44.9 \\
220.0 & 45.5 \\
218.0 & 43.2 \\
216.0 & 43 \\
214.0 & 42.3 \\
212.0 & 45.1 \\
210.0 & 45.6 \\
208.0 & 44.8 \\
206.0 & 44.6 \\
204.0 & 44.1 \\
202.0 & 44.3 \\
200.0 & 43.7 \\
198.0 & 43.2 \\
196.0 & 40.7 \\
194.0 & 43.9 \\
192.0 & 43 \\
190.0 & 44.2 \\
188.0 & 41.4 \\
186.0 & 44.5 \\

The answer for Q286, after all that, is 1.9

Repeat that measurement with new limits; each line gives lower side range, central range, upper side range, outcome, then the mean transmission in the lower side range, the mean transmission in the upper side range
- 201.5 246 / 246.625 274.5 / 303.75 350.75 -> 1.82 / 44.4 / 45.8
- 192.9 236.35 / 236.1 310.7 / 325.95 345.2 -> 3.66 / 44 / 46.2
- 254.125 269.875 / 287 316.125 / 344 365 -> 0.81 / 42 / 47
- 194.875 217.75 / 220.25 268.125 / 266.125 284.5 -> 0.07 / 43.7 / 43.2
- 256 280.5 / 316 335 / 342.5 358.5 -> -0.35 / 42.5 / 46.5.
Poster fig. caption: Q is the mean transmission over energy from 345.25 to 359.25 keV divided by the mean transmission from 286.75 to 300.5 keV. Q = 1.13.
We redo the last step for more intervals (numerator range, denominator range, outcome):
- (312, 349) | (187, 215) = 1.06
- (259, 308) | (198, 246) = 0.96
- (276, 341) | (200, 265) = 1.02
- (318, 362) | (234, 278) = 1.08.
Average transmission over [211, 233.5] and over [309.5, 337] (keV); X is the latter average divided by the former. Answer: 1.0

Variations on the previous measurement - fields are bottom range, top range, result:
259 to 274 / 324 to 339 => 1.13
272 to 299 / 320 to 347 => 1.09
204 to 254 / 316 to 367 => 1.05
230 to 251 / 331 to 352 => 1.04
